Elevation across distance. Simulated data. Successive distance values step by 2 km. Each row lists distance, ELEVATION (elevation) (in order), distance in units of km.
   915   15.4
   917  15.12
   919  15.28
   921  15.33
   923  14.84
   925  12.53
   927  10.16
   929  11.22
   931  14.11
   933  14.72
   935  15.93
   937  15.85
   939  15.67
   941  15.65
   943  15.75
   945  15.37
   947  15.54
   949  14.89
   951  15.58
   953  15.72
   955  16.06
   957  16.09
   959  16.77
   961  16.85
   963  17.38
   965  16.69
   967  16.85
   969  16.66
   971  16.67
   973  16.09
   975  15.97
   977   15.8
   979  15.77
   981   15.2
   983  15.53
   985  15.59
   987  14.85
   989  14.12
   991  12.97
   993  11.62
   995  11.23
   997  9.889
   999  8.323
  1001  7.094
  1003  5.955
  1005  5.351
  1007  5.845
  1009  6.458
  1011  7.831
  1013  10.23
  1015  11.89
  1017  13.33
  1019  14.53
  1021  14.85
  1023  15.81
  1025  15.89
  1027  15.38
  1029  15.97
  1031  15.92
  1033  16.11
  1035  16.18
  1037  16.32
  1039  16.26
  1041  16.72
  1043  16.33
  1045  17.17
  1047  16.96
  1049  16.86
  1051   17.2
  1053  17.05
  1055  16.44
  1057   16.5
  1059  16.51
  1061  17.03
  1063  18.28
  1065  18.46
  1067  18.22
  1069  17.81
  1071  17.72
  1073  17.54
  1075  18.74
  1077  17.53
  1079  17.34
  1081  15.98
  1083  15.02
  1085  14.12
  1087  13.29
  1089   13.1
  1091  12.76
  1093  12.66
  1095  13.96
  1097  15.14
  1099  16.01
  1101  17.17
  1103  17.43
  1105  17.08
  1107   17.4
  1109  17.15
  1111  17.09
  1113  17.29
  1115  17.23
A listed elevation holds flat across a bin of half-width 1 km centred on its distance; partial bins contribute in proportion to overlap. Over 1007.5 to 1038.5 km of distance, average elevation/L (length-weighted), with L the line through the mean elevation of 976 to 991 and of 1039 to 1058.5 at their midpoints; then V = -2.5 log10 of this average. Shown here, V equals 0.18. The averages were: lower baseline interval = 15.1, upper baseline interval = 16.8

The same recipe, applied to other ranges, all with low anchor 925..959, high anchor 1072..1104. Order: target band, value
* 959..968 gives -0.13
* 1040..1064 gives -0.11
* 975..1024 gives 0.27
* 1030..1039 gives -0.06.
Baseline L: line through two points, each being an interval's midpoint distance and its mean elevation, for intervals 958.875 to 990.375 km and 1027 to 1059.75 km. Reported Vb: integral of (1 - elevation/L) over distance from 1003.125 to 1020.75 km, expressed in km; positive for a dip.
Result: 7.3 km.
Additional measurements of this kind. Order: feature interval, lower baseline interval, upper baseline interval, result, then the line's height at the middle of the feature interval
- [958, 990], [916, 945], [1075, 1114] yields -2.7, 14.8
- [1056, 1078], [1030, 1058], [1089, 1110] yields -2.1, 16.2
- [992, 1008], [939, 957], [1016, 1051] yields 7.7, 15.8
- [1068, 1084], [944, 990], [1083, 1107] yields -2.3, 15.1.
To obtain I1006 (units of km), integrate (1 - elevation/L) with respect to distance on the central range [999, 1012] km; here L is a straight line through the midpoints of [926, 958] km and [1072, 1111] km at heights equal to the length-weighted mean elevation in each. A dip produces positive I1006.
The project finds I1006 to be 7.41 km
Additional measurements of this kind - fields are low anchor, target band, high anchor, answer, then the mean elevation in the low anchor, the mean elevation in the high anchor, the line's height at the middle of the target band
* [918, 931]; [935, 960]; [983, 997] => -4.6 km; 13.3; 13.3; 13.3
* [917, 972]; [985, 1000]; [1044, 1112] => 3.5 km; 15.3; 16.4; 15.7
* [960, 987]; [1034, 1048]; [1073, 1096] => -1.0 km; 16.2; 15.1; 15.5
